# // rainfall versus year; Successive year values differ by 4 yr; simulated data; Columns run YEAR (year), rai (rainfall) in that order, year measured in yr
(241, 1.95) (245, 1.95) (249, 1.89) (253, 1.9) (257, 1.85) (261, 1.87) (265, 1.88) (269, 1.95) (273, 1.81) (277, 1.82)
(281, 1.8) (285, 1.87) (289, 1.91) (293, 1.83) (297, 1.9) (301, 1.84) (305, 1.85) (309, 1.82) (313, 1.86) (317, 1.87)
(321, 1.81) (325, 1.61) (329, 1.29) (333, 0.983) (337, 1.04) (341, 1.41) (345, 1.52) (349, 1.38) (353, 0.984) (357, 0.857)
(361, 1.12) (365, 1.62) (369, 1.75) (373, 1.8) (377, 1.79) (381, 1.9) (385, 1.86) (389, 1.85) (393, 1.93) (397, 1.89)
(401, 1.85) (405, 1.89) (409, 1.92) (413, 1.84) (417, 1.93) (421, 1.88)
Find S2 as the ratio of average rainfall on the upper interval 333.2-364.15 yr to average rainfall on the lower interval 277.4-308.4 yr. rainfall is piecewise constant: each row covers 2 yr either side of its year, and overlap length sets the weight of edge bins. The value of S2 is 0.64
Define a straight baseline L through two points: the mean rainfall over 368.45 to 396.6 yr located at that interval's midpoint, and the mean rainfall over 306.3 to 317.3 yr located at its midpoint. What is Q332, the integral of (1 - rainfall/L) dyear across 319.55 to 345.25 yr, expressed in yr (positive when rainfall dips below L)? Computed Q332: 6.75 yr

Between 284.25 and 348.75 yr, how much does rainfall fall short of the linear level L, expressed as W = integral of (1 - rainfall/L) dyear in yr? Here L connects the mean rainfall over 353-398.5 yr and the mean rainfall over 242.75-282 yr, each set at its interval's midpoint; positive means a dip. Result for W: 4.6 yr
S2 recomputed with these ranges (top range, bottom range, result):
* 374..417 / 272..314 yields 1.01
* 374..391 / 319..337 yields 1.34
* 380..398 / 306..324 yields 1.03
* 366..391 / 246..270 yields 0.96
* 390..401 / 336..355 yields 1.48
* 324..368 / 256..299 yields 0.68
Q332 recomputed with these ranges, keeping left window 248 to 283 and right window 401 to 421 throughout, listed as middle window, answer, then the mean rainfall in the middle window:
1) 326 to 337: 4.2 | 1.16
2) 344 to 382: 8.5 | 1.46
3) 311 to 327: 0.7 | 1.79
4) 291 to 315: 0.2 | 1.85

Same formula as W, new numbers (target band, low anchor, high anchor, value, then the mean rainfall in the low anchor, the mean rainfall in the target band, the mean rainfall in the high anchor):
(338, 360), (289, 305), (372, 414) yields 7.65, 1.86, 1.22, 1.87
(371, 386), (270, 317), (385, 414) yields 0.31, 1.85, 1.84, 1.88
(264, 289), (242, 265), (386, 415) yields 0.44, 1.89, 1.86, 1.88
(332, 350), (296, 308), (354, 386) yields 4.35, 1.86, 1.28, 1.56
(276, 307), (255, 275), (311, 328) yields -0.63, 1.87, 1.85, 1.76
